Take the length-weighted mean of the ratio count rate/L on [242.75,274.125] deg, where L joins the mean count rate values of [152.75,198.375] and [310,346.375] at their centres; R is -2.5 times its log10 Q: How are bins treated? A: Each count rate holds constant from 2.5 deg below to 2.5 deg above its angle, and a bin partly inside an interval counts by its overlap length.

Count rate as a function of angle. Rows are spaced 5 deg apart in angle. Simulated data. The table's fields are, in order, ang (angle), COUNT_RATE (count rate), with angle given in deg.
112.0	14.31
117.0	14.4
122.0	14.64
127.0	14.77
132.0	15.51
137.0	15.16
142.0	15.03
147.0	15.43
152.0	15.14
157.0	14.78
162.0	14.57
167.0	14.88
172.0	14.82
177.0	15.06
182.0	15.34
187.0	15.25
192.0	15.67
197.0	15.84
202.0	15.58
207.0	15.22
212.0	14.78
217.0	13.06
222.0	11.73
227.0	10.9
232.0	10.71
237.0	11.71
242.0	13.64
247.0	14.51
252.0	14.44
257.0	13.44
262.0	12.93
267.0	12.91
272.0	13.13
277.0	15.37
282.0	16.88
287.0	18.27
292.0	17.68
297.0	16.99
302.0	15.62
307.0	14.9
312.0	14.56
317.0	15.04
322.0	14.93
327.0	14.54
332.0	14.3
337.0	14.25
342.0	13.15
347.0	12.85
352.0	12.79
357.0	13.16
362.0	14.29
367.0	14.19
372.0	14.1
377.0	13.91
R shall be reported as 0.09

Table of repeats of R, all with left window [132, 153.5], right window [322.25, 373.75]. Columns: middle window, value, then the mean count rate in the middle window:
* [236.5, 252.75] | 0.062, 13.7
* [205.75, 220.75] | 0.051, 14.1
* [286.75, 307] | -0.181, 16.7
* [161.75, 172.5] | 0.020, 14.8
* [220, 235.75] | 0.297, 11.1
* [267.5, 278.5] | 0.032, 13.9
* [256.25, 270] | 0.107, 13.1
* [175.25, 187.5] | -0.019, 15.2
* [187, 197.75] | -0.053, 15.6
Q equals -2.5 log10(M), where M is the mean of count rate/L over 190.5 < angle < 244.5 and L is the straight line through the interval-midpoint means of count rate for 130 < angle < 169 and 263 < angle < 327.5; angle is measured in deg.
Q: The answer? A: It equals 0.13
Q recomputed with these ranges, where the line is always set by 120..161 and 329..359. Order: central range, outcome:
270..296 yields -0.18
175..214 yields -0.05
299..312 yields -0.11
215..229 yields 0.21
